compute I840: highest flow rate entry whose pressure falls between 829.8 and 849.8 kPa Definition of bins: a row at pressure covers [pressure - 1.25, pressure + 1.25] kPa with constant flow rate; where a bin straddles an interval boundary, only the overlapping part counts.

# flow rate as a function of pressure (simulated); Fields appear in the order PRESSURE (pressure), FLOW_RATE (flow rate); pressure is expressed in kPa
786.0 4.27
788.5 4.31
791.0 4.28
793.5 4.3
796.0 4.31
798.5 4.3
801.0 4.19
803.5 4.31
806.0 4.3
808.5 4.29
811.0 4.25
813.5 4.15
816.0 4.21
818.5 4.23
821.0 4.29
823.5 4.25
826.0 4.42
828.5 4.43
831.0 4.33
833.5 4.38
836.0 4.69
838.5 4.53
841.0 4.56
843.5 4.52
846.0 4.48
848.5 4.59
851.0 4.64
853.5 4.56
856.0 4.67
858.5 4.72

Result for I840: 4.69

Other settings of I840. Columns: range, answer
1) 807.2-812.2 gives 4.29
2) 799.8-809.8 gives 4.31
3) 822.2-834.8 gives 4.43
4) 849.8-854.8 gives 4.64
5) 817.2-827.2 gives 4.42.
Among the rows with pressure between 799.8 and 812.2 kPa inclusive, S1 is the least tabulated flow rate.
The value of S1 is 4.19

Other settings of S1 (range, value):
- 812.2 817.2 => 4.15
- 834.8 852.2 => 4.48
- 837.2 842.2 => 4.53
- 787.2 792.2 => 4.28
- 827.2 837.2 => 4.33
